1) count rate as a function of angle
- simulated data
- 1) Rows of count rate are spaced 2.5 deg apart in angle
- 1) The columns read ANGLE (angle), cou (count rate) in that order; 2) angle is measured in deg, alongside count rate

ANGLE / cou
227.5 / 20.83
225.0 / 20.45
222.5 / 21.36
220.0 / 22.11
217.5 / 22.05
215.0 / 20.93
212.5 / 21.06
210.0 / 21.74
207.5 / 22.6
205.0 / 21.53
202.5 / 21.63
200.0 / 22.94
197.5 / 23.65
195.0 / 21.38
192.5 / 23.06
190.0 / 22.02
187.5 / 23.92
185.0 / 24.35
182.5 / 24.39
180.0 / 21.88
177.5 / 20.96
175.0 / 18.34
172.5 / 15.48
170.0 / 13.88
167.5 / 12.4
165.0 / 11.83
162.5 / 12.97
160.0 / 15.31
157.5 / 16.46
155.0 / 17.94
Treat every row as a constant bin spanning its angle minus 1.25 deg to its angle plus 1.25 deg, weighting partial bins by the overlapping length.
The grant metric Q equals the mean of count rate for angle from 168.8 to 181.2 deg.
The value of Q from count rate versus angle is 18.1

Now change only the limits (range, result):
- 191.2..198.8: 22.7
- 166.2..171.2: 13.1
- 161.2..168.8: 12.4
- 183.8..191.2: 23.4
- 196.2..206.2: 22.4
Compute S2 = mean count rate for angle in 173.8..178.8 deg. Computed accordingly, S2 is 19.7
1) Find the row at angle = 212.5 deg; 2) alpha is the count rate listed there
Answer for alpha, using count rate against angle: 21.06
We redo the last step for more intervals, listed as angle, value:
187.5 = 23.92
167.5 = 12.4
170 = 13.88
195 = 21.38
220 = 22.11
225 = 20.45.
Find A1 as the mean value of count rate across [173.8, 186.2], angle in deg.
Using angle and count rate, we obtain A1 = 22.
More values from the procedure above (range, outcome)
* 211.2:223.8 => 21.5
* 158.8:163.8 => 14.1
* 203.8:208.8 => 22.1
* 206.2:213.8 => 21.8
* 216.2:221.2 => 22.1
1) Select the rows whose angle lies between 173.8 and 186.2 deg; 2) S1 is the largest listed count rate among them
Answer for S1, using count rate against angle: 24.39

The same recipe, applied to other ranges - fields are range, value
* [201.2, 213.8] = 22.6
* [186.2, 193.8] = 23.92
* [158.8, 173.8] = 15.48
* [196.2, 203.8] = 23.65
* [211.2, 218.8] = 22.05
